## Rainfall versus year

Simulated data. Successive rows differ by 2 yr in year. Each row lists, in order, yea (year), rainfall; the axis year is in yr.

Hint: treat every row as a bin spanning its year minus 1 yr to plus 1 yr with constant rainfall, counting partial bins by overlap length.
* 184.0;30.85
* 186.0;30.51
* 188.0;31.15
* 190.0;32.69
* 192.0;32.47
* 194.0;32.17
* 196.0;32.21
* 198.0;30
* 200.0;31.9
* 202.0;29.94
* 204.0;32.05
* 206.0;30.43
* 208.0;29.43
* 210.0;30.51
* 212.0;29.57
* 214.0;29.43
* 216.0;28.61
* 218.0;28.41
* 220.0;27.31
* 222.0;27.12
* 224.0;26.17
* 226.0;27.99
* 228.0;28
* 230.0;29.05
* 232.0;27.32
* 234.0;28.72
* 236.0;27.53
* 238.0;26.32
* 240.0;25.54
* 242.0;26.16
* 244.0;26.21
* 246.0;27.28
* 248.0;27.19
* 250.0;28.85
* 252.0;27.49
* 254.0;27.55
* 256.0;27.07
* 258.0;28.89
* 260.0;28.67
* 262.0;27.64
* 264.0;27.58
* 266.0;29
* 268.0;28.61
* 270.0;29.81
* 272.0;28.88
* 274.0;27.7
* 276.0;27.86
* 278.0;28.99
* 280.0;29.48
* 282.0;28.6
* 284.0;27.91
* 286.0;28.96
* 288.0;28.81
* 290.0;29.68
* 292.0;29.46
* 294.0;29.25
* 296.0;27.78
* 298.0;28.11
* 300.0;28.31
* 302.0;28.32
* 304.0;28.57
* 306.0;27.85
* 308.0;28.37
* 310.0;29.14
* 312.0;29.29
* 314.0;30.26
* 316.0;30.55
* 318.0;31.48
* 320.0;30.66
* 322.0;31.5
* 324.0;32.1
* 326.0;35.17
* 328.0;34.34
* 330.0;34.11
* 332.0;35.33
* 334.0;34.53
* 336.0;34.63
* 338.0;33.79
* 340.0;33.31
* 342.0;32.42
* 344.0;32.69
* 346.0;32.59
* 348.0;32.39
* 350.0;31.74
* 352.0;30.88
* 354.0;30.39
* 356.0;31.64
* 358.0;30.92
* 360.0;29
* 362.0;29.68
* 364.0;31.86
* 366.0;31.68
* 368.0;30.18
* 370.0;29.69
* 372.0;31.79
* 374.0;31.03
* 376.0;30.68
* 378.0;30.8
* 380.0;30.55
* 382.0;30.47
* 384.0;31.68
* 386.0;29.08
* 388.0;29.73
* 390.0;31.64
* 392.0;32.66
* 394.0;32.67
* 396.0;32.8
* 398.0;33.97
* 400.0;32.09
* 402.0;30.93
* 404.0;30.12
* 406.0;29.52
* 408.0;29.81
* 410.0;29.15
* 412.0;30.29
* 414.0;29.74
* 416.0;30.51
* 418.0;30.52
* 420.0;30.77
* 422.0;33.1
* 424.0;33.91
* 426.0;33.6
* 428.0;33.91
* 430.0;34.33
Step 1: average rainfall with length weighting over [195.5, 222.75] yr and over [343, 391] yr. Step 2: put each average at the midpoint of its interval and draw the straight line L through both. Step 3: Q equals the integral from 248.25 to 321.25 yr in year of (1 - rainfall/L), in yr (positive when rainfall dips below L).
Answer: 3.8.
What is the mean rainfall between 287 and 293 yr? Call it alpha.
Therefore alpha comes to 29.3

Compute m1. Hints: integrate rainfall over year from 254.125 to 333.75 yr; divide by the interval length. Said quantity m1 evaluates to 29.6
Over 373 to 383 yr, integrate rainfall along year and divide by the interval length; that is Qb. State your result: 30.7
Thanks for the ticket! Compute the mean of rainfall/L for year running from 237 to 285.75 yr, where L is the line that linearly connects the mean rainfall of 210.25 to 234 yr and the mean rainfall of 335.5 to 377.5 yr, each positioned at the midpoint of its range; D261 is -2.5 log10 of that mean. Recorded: 0.05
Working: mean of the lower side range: 28.2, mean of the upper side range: 31.5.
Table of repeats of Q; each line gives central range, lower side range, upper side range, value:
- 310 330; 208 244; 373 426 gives -1.4 yr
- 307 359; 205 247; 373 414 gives -3.9 yr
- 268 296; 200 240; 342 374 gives 0.9 yr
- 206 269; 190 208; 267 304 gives 4.6 yr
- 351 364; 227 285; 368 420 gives -0.2 yr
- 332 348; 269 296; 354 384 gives -1.8 yr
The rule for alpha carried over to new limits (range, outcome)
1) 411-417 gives 30.2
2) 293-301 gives 28.4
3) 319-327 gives 32.4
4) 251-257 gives 27.4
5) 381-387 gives 30.4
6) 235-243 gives 26.4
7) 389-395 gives 32.3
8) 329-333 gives 34.7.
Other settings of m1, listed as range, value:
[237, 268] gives 27.5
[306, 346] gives 32.2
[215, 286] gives 27.9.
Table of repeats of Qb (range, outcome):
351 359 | 31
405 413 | 29.7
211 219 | 29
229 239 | 27.8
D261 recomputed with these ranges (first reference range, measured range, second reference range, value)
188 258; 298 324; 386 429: 0.02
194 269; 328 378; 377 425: -0.06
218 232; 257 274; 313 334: 0.04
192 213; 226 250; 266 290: 0.10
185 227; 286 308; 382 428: 0.07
